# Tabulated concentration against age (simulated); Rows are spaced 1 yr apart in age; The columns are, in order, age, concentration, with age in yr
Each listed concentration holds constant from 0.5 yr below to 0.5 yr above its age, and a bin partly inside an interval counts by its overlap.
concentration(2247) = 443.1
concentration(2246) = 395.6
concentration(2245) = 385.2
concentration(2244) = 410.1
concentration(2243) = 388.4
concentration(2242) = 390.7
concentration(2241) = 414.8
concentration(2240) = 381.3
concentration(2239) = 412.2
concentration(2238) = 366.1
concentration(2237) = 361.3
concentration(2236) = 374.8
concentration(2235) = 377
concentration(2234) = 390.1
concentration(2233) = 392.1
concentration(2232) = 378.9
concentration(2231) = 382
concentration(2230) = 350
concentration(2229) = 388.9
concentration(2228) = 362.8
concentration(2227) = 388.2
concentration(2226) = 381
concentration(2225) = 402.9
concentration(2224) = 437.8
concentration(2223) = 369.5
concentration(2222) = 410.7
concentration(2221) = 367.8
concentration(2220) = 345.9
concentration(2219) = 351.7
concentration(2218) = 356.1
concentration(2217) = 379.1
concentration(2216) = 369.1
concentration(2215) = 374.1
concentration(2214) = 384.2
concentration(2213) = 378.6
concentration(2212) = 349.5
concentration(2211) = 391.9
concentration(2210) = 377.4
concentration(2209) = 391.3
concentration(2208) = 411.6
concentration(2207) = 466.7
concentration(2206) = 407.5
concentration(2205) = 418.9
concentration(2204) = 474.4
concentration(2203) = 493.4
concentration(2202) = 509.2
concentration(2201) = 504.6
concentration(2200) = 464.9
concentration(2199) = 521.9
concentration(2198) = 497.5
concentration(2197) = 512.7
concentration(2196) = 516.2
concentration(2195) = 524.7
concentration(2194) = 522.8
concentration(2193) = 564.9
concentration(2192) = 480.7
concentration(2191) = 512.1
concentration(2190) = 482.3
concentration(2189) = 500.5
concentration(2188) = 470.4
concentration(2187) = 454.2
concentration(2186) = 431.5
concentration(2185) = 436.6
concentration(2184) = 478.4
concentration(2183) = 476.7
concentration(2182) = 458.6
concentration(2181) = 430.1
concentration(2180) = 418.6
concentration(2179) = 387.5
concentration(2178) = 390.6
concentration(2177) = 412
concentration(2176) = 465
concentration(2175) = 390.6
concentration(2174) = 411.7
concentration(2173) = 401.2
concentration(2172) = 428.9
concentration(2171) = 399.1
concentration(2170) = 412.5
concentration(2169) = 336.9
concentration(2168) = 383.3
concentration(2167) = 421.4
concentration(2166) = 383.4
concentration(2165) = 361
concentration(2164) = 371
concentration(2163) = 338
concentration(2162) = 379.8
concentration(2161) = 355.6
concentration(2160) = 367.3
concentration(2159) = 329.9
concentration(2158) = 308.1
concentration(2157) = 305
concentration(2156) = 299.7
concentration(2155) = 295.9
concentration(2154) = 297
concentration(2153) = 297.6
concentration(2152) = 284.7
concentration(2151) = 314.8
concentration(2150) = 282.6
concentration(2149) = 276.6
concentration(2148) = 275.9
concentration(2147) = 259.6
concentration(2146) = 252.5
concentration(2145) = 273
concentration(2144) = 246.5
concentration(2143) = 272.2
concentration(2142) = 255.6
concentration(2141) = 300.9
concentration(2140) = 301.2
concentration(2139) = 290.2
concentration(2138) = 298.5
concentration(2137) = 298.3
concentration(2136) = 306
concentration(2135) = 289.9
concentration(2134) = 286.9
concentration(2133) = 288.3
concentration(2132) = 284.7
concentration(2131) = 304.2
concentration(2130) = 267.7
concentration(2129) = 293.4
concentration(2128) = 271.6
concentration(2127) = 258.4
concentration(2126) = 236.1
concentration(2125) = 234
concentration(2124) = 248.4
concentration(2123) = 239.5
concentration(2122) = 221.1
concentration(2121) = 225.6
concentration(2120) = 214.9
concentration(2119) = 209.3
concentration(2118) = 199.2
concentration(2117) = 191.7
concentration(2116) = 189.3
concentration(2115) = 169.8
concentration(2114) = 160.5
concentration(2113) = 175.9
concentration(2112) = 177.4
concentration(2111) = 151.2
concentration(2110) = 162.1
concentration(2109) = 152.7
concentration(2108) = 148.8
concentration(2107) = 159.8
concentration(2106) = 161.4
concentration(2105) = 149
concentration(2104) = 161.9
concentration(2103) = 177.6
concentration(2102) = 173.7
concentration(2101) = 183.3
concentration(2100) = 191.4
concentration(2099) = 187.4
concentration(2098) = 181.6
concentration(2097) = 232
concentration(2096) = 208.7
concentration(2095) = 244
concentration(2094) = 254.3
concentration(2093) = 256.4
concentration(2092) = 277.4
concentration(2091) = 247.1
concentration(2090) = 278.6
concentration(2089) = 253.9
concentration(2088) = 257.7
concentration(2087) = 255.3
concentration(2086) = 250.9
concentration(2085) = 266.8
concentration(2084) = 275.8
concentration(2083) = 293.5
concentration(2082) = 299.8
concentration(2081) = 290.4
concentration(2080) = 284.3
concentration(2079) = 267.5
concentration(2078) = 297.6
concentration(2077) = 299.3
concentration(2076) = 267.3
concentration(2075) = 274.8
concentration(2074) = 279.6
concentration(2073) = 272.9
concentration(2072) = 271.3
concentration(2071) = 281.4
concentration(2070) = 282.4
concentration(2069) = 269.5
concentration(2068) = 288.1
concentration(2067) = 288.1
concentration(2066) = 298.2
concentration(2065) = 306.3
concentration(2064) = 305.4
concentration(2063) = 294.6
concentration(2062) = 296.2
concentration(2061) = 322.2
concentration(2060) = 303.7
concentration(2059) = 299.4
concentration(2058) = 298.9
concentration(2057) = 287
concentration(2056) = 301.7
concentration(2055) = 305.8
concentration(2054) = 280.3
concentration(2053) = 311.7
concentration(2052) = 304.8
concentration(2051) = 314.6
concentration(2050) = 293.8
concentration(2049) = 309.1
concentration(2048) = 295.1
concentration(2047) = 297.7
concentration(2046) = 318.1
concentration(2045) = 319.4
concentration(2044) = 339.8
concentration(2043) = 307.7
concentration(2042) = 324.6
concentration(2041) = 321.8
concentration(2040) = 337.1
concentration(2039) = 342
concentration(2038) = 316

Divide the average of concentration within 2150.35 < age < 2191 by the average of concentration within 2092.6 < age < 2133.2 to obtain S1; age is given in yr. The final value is 1.87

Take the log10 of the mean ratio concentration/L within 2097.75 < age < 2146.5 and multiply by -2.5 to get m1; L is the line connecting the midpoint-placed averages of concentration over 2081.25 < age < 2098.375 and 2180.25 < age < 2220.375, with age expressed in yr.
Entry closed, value 0.359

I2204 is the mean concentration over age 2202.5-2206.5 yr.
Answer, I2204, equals 449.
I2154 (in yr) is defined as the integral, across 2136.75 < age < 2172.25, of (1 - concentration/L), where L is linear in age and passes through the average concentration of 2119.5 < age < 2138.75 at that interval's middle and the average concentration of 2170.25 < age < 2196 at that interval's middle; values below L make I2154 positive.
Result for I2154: 3.5 yr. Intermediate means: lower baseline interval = 267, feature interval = 320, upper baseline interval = 454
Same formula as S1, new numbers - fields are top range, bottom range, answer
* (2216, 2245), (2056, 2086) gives 1.33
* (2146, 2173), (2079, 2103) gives 1.38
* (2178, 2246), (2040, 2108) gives 1.57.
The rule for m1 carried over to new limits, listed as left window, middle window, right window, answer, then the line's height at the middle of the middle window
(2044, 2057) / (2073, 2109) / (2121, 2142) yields 0.22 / 290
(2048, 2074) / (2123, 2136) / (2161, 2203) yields 0.36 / 380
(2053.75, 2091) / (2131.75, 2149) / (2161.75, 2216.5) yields 0.30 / 372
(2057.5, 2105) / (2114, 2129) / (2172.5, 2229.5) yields 0.39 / 319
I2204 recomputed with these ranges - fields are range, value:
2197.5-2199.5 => 510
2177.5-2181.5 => 407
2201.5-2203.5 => 501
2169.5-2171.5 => 406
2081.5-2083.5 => 297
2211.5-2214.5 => 371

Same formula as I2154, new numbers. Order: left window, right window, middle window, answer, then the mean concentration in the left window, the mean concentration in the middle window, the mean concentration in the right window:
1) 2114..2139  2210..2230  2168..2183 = -4.47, 250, 412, 378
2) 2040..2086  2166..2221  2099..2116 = 8.70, 296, 167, 435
